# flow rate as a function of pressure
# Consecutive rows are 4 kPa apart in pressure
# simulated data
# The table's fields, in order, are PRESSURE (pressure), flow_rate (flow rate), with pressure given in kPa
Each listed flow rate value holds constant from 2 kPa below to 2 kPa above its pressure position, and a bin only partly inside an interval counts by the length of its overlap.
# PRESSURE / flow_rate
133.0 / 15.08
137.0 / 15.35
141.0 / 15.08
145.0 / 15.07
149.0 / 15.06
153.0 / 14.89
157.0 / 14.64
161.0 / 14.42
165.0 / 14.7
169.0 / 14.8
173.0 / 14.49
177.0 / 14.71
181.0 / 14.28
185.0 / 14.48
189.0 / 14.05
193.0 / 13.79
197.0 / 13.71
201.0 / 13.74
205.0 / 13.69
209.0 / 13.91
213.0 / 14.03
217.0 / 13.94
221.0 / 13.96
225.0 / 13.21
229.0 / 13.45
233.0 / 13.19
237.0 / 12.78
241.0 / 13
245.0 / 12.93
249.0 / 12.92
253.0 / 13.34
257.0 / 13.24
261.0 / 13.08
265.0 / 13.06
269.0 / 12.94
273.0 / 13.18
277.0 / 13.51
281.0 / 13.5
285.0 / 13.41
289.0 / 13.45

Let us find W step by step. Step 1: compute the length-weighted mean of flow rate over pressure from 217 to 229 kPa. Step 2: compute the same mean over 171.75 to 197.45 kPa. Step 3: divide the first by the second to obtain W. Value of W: 1.0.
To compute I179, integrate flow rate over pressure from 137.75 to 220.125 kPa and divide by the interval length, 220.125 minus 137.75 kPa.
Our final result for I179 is 14.4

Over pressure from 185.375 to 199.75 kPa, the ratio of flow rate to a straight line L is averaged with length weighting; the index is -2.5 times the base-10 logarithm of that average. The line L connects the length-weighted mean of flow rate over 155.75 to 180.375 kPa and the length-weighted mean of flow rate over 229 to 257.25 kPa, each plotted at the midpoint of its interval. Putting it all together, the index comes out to 0.01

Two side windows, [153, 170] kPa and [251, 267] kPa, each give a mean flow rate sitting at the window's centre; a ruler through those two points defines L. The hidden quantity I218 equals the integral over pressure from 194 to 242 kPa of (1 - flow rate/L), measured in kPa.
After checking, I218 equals 0.8 kPa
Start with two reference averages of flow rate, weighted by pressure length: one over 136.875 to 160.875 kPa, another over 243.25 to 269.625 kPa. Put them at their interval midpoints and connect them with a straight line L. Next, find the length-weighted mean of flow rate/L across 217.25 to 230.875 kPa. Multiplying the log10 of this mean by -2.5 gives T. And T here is 0.00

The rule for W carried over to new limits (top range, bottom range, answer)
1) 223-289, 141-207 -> 0.91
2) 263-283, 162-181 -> 0.91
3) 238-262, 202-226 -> 0.95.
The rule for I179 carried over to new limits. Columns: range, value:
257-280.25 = 13.2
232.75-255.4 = 13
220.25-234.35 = 13.4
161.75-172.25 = 14.7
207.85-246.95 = 13.4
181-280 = 13.5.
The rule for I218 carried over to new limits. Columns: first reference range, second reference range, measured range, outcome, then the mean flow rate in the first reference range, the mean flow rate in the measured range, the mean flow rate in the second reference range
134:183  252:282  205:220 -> 0.1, 14.8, 13.9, 13.2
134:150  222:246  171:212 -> -0.1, 15.1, 14.1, 13.1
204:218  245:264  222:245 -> 0.6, 13.9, 13.1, 13.1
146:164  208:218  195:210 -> 0.4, 14.8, 13.8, 14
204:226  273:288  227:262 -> 1.4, 13.8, 13.1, 13.4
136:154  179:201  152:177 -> 0.0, 15.1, 14.7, 14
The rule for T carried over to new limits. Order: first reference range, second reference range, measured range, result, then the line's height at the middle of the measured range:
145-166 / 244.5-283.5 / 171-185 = 0.00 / 14.4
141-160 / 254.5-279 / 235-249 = 0.05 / 13.5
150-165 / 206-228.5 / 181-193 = 0.00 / 14.2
